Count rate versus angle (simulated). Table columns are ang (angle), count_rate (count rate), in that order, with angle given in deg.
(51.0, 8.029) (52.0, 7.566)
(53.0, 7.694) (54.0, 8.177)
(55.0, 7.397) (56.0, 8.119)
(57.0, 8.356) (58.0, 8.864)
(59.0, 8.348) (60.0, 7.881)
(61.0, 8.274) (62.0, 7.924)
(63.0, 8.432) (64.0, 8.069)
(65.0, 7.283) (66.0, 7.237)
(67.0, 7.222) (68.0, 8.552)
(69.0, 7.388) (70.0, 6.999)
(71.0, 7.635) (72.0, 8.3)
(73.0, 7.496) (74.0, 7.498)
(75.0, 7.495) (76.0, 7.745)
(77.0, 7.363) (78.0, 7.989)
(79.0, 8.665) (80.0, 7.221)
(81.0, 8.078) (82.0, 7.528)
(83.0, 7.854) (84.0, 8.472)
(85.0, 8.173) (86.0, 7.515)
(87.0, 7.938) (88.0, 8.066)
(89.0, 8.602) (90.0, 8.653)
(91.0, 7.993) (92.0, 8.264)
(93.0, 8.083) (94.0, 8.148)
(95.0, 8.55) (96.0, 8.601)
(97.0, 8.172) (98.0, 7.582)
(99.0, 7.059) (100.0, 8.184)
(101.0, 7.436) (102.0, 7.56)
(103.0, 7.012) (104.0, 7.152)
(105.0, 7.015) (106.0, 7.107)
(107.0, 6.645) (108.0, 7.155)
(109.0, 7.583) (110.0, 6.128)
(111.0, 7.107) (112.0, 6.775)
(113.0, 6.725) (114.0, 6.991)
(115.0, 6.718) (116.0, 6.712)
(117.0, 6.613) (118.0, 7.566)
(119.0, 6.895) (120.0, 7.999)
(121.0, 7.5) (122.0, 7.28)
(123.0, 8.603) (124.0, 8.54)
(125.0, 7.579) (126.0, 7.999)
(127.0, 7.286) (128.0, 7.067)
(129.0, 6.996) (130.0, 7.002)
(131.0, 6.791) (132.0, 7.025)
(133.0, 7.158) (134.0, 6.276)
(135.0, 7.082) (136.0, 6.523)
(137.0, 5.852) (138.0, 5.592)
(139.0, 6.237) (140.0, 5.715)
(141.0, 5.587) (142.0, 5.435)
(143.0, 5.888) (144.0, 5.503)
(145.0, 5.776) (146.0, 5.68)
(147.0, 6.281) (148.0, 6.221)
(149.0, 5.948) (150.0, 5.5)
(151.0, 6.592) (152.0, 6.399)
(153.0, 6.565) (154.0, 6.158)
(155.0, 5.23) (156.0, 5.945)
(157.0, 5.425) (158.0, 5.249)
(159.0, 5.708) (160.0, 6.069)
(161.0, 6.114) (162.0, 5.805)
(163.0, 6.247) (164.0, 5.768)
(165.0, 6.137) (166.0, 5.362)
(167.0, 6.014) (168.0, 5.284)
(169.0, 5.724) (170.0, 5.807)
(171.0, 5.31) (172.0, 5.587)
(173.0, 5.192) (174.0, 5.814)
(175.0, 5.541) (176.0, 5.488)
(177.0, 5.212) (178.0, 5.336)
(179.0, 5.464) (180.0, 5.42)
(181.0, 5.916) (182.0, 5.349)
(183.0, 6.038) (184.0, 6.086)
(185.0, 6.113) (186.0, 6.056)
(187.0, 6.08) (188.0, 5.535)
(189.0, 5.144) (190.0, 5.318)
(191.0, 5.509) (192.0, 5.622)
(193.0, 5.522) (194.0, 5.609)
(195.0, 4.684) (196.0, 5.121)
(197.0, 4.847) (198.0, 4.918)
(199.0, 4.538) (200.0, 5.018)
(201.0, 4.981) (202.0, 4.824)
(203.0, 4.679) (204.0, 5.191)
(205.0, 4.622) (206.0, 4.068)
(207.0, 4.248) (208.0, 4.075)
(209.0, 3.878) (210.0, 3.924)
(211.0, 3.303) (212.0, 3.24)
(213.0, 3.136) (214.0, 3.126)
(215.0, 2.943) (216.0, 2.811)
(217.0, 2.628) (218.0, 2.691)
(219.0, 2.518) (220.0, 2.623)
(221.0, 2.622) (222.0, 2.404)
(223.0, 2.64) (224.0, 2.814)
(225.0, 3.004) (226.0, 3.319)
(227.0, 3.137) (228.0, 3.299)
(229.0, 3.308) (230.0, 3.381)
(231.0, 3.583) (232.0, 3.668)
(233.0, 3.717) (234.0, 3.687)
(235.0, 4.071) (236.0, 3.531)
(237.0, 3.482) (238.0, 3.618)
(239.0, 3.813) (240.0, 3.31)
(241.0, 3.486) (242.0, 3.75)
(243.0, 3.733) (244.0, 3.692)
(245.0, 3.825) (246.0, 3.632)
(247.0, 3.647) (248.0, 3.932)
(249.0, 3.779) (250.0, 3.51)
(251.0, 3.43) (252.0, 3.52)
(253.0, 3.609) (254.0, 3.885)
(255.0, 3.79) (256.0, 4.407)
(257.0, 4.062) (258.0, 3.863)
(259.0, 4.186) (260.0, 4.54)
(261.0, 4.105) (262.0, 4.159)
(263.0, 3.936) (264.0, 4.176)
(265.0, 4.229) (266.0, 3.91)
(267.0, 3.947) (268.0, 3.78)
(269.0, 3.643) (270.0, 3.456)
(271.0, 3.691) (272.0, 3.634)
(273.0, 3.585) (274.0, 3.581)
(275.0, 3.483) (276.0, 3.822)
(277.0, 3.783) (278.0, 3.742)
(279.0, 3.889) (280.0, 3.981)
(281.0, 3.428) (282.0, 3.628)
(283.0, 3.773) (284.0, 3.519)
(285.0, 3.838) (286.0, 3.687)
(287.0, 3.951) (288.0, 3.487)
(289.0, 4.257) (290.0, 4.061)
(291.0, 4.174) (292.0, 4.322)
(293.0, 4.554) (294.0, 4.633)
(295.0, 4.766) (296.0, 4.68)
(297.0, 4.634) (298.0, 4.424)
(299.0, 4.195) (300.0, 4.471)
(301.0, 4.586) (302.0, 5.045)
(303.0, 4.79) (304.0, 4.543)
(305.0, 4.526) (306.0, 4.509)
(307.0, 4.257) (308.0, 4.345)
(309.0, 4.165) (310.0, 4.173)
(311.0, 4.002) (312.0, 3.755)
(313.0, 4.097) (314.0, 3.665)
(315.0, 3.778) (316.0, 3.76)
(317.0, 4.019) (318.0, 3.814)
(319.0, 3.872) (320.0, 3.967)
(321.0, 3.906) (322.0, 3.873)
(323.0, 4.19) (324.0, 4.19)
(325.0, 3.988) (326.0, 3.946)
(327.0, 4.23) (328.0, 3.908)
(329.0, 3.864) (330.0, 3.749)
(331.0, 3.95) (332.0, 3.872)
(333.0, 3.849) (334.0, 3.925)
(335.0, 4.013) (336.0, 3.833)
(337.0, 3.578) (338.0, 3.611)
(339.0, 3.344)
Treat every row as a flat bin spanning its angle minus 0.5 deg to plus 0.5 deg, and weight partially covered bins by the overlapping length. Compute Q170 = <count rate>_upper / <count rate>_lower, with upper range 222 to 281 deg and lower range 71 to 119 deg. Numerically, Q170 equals 0.5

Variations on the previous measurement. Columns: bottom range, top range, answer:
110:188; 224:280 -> 0.59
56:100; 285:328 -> 0.53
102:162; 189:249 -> 0.58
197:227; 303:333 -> 1.11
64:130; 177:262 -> 0.54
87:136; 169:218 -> 0.66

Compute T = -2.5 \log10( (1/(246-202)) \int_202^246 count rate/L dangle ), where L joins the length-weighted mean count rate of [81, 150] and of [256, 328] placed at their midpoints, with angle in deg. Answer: 0.45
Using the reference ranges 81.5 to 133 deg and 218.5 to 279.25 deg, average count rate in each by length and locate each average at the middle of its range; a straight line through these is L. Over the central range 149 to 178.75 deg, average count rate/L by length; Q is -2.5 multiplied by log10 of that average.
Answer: 0.04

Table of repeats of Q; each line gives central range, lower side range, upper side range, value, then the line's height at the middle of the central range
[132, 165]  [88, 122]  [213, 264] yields 0.03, 6.17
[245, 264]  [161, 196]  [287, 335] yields 0.22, 4.78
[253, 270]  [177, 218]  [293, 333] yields 0.11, 4.44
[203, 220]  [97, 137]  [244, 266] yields 0.37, 4.94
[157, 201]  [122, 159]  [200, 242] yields -0.11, 5.03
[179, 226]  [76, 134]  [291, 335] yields 0.34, 5.97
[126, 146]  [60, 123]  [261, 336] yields 0.08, 6.85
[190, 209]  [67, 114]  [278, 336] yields 0.20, 5.87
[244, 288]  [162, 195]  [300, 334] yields 0.22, 4.66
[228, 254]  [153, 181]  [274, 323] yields 0.30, 4.78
